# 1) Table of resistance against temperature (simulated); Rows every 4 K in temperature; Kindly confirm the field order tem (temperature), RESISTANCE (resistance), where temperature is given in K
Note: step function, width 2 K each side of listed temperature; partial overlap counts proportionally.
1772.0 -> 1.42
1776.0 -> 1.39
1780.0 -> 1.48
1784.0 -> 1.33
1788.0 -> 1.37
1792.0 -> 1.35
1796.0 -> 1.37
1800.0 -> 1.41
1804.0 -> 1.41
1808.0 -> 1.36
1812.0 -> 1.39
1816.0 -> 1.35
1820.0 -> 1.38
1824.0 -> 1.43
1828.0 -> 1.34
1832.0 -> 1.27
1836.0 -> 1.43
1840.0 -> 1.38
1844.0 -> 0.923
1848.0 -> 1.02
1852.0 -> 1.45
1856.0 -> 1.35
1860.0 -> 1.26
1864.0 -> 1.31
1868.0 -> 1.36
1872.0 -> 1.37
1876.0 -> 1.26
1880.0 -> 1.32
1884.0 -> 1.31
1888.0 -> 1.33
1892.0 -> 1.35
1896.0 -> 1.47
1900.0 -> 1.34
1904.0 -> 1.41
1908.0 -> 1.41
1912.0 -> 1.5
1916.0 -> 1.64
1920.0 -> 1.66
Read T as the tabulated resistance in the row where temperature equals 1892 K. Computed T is 1.35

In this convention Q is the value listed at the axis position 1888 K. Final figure 1.33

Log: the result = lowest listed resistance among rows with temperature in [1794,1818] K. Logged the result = 1.35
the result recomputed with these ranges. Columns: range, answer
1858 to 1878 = 1.26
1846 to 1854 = 1.02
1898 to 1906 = 1.34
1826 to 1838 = 1.27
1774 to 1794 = 1.33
